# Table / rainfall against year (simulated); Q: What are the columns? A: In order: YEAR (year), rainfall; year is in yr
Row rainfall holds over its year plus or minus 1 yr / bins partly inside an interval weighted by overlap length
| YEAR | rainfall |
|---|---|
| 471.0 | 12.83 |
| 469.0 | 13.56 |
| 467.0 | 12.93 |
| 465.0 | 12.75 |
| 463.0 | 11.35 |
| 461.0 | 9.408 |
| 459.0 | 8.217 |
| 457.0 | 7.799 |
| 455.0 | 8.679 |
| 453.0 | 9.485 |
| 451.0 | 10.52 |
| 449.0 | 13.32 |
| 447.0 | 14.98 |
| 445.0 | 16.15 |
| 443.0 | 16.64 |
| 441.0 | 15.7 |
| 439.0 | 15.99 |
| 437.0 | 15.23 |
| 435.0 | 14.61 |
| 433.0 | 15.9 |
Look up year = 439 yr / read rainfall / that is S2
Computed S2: 15.99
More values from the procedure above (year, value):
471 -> 12.83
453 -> 9.485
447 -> 14.98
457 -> 7.799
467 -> 12.93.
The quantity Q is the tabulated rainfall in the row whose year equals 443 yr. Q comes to 16.64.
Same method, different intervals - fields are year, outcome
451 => 10.52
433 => 15.9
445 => 16.15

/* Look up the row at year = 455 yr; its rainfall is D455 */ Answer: 8.679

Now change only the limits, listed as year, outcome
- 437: 15.23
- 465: 12.75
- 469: 13.56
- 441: 15.7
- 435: 14.61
